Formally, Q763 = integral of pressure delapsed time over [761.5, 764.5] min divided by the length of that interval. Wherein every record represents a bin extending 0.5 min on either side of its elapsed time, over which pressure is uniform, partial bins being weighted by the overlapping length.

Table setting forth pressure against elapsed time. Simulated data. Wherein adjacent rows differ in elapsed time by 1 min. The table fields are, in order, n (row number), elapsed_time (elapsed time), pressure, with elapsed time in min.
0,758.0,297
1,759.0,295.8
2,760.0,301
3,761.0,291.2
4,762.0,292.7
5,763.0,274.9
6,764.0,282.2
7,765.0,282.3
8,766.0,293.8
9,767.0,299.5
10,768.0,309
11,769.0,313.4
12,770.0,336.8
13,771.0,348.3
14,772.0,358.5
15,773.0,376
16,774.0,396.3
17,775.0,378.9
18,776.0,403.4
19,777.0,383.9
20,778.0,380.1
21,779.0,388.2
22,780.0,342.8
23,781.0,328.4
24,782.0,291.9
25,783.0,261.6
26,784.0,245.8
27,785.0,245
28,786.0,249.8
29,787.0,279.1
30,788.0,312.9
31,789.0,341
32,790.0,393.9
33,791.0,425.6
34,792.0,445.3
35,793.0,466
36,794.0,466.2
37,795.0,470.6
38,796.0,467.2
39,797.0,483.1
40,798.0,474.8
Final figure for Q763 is 283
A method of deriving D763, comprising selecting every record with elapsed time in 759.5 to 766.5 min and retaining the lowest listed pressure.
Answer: 274.9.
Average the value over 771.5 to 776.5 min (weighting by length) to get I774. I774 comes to 383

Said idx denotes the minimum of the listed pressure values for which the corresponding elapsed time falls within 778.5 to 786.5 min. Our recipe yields 245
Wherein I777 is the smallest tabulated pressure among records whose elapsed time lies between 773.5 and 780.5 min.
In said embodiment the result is 342.8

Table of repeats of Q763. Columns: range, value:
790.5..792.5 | 435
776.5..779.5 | 384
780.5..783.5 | 294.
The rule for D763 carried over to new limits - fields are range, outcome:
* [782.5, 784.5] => 245.8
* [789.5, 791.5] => 393.9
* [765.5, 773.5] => 293.8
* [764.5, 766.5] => 282.3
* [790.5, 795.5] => 425.6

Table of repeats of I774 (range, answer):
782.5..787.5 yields 256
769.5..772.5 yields 348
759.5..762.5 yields 295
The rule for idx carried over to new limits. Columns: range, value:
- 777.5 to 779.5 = 380.1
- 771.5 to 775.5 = 358.5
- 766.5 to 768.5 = 299.5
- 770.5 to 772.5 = 348.3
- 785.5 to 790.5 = 249.8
